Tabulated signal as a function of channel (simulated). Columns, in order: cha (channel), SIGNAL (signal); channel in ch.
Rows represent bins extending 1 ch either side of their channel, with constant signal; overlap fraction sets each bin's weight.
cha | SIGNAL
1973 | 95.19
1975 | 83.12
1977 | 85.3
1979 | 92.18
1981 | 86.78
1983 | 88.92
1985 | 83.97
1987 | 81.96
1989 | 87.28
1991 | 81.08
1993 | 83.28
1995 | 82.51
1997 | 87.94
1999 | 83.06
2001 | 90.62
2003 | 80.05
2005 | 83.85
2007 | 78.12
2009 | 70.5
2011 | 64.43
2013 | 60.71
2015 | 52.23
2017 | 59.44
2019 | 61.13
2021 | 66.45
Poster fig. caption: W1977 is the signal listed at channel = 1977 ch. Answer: 85.3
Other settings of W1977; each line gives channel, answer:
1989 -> 87.28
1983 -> 88.92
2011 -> 64.43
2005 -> 83.85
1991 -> 81.08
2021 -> 66.45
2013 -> 60.71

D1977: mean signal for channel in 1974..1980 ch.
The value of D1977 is 86.9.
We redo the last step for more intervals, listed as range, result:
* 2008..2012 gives 67.5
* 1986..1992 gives 83.4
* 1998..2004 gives 84.6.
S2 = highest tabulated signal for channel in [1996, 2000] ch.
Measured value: 87.94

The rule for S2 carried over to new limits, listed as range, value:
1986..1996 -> 87.28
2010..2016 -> 64.43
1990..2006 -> 90.62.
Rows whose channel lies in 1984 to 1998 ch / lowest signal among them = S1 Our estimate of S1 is 81.08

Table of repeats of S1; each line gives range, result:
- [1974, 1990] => 81.96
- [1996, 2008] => 78.12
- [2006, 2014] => 60.71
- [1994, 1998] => 82.51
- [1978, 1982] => 86.78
